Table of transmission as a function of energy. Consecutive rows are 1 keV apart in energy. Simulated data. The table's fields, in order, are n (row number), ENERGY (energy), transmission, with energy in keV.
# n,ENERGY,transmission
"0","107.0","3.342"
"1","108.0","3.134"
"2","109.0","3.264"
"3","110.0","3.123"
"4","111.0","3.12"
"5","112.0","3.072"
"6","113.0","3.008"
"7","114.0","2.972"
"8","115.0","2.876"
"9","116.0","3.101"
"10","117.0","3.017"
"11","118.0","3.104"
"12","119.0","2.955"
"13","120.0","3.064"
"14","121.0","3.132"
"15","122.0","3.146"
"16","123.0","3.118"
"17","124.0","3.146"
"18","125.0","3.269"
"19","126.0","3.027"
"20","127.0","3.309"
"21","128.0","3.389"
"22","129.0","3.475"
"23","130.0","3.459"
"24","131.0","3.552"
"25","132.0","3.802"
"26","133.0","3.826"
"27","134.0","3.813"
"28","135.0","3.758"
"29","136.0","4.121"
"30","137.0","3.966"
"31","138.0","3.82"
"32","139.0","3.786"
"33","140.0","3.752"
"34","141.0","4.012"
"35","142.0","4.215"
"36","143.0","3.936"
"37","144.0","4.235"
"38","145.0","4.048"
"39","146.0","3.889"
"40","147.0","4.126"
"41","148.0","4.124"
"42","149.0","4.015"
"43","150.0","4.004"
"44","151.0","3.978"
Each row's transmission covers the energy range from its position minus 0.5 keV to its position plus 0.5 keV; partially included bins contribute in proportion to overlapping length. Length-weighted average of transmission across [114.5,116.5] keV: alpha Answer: 2.99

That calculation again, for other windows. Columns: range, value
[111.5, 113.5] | 3.04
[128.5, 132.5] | 3.57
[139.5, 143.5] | 3.98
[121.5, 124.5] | 3.14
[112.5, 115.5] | 2.95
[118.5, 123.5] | 3.08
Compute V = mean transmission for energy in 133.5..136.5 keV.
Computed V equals 3.9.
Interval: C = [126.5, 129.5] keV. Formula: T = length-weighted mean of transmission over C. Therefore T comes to 3.39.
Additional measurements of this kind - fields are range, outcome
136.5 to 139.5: 3.86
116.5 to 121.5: 3.05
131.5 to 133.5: 3.81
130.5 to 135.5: 3.75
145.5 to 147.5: 4.01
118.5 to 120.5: 3.01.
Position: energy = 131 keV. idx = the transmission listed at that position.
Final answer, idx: 3.552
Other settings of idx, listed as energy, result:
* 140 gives 3.752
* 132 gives 3.802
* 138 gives 3.82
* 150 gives 4.004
